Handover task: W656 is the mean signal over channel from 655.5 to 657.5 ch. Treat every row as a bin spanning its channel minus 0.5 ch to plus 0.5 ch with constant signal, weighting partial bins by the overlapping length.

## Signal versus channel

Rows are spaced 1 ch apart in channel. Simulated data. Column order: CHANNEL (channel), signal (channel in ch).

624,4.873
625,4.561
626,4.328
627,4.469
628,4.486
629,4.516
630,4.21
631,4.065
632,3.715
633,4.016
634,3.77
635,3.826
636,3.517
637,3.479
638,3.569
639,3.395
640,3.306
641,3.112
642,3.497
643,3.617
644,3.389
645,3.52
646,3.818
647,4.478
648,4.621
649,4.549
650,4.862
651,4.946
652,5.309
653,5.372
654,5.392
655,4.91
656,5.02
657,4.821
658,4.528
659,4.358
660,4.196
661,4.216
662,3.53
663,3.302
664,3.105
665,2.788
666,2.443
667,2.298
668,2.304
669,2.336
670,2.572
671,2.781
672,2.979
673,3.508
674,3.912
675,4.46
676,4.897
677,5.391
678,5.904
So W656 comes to 4.92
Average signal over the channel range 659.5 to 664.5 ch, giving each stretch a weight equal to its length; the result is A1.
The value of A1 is 3.67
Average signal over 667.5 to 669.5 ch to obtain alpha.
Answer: 2.32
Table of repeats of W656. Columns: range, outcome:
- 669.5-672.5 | 2.78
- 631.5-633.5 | 3.87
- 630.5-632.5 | 3.89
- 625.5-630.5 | 4.4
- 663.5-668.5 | 2.59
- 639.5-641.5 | 3.21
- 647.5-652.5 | 4.86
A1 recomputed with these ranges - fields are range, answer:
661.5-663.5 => 3.42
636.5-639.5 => 3.48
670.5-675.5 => 3.53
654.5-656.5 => 4.96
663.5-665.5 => 2.95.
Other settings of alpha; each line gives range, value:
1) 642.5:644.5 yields 3.5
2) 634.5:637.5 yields 3.61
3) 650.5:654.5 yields 5.25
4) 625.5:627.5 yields 4.4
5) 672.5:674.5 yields 3.71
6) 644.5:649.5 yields 4.2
